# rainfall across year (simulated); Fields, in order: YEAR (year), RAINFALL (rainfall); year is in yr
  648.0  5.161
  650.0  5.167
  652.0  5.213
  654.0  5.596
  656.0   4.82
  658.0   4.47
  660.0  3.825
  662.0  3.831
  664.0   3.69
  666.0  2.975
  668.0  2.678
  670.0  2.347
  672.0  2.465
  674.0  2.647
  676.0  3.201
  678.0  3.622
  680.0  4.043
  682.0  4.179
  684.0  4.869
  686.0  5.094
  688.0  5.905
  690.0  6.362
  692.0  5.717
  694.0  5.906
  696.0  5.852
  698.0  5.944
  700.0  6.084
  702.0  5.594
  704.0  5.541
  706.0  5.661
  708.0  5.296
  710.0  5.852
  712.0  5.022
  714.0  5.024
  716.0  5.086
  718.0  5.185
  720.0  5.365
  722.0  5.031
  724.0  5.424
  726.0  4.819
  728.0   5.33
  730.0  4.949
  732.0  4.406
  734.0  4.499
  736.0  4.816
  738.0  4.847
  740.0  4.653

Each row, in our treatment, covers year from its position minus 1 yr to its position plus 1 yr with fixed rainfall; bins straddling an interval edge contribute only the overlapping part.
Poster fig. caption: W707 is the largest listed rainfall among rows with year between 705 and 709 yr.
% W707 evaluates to 5.661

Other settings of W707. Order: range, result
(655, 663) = 4.82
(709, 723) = 5.852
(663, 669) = 3.69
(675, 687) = 5.094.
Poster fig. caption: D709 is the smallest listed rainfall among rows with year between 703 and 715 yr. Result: 5.022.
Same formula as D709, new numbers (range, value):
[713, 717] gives 5.024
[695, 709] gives 5.296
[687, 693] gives 5.717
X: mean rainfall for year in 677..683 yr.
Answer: 3.95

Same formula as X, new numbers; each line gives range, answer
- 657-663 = 4.04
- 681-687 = 4.71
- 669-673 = 2.41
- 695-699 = 5.9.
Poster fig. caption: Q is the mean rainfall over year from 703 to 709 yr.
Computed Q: 5.5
